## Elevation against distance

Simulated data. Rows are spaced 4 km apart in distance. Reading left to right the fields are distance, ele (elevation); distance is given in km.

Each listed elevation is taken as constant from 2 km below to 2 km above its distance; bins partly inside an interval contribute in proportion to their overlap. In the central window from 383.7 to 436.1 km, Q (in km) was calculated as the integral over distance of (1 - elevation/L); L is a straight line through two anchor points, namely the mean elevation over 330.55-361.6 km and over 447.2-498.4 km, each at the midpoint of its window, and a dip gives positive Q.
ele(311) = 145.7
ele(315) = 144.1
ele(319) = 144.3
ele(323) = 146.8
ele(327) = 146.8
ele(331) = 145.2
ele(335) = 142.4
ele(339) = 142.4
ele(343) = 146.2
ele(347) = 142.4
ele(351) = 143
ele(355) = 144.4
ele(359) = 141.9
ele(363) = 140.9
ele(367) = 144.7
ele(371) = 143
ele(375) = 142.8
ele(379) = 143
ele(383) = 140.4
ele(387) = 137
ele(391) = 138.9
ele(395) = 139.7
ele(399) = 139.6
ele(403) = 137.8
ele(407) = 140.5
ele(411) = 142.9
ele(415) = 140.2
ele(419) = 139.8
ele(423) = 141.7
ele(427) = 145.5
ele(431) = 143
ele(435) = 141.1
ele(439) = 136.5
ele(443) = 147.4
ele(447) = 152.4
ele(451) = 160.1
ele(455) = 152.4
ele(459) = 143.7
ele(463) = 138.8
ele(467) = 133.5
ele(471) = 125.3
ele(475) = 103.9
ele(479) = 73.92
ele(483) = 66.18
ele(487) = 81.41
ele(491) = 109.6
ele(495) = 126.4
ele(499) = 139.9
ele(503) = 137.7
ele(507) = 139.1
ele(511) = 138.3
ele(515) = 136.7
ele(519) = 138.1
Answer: -3.7 km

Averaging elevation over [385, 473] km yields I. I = 142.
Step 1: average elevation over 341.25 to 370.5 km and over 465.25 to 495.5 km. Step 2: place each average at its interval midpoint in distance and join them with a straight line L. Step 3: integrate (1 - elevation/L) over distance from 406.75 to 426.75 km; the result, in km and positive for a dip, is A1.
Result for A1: -3.1 km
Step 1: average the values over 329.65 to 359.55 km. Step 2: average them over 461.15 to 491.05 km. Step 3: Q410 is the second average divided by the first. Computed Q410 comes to 0.72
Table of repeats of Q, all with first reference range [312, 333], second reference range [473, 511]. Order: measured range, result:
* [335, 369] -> -0.9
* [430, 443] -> -2.1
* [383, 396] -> -0.7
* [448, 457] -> -2.8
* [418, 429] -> -1.6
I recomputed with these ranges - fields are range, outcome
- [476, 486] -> 74.6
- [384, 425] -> 140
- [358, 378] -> 143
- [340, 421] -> 141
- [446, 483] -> 127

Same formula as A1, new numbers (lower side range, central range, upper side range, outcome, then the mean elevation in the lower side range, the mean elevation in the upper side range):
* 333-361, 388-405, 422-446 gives 0.5 km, 143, 143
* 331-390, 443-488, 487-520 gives 3.5 km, 142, 130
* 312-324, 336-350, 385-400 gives -0.1 km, 145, 139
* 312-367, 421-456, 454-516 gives -5.0 km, 144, 121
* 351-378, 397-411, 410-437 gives 0.2 km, 143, 142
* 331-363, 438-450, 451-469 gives -0.3 km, 143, 144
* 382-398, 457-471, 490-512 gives -0.2 km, 139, 133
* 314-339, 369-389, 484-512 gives -0.5 km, 145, 122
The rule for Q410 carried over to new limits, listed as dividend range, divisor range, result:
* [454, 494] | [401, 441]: 0.80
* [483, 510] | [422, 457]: 0.81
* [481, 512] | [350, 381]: 0.82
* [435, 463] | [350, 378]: 1.03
